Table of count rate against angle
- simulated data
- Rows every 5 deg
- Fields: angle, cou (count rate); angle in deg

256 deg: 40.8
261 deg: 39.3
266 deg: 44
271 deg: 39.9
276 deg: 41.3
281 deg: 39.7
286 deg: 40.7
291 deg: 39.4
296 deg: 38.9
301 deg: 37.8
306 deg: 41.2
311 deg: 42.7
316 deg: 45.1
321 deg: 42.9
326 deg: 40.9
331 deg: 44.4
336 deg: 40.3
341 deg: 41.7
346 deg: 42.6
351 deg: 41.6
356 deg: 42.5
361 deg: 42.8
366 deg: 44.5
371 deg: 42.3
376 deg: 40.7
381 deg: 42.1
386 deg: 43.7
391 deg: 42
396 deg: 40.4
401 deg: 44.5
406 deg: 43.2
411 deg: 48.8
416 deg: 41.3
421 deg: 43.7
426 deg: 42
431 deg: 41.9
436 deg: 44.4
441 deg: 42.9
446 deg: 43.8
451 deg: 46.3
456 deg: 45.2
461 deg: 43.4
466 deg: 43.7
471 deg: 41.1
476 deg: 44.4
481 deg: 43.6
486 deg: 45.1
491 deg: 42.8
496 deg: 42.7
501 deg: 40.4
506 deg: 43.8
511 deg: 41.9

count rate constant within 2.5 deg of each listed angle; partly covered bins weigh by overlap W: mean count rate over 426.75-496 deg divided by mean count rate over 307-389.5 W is 1.03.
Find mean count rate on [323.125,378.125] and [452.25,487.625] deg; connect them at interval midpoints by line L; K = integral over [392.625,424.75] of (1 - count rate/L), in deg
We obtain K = -0.4 deg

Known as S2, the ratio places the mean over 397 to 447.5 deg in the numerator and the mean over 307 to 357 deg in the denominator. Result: 1.03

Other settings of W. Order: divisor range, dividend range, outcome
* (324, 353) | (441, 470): 1.05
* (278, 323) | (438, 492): 1.07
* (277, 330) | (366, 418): 1.05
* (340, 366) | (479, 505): 1.01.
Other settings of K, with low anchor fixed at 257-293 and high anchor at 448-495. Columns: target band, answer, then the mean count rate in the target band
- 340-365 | -0.28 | 42.4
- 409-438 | -0.32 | 43.6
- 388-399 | 0.30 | 41.5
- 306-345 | -0.95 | 42.5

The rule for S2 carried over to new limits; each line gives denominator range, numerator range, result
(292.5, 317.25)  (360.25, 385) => 1.04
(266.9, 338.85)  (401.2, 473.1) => 1.06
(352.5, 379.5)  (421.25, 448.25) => 1.01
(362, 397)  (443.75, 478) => 1.04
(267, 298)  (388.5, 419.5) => 1.08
